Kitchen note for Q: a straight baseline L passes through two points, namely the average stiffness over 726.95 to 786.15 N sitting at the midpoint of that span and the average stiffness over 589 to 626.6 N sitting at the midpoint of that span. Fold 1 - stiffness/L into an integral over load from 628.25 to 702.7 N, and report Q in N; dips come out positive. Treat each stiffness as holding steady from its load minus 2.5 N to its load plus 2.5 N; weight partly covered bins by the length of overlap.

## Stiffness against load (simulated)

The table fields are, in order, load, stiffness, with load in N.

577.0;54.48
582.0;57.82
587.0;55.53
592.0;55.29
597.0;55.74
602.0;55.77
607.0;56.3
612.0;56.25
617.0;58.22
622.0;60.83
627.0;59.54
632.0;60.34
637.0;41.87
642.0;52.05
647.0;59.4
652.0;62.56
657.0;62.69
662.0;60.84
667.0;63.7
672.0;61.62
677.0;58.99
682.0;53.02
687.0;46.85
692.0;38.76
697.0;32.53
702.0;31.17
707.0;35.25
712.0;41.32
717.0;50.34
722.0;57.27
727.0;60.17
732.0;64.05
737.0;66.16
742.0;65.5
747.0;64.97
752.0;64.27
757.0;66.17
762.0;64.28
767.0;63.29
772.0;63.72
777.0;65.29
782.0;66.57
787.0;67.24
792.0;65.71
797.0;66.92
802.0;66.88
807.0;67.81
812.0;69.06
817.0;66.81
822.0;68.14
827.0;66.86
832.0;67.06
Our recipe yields 8.5 N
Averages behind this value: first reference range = 57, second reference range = 64.8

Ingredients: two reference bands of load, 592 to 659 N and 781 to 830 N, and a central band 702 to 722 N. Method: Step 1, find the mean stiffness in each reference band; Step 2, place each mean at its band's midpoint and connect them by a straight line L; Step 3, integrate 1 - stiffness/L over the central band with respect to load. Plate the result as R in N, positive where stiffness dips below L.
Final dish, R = 6.2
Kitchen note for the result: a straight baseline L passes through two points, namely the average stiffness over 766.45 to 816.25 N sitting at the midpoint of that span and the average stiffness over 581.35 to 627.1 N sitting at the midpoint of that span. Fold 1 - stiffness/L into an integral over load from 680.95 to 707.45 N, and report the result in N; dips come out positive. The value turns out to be 9.59 N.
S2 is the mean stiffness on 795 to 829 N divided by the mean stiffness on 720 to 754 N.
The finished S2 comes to 1.07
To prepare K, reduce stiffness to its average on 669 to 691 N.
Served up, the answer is 54.2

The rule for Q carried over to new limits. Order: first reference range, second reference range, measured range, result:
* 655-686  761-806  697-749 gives 8.3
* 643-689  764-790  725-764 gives -0.7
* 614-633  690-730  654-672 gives -3.5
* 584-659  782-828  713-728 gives 2.0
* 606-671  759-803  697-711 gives 6.3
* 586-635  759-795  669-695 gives 3.8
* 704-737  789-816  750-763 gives -1.4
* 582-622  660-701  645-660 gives -2.4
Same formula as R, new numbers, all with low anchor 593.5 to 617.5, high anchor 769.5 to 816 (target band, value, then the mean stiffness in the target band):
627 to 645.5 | 1.6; 52.9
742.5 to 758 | -0.2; 65.1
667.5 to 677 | -0.2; 61.4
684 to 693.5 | 2.7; 43.8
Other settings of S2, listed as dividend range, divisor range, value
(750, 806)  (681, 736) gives 1.40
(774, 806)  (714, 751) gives 1.09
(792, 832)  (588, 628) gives 1.18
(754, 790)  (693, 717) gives 1.77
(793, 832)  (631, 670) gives 1.16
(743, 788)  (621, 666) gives 1.12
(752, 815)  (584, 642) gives 1.18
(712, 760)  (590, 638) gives 1.08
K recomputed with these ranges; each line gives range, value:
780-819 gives 67.1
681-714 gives 39.2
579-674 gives 57.7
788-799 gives 66.4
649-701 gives 53.5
